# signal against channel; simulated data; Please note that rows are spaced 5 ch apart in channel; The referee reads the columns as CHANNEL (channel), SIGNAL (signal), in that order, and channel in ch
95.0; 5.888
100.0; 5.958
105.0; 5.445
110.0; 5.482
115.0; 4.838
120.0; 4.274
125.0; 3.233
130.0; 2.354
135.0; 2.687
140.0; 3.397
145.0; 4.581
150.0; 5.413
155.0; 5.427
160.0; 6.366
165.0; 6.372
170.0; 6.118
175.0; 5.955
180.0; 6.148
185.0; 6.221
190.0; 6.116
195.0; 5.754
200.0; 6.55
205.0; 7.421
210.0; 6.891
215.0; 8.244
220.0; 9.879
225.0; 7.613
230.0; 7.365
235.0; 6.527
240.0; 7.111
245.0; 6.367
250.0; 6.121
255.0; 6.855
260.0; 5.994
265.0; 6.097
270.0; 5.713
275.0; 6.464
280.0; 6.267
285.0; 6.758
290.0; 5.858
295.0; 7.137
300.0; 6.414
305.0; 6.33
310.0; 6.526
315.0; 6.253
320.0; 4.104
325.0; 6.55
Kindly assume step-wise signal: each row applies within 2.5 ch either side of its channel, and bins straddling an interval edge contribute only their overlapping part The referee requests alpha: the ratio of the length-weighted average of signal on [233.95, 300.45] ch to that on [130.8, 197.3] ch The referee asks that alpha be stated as 1.2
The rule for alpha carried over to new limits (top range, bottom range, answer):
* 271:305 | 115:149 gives 1.78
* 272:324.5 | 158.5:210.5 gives 0.98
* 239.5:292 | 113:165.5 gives 1.44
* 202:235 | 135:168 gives 1.53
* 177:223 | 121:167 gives 1.60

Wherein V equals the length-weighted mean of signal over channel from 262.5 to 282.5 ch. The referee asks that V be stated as 6.14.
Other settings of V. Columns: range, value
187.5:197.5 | 5.93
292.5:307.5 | 6.63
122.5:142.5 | 2.92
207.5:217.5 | 7.57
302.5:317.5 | 6.37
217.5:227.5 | 8.75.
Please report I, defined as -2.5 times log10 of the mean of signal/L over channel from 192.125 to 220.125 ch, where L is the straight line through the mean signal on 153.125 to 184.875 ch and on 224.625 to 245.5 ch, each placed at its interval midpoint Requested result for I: -0.10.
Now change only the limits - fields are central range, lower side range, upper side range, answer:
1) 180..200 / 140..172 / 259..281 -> -0.08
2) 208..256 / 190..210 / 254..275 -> -0.15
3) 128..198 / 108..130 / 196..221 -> 0.13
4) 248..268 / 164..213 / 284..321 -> 0.01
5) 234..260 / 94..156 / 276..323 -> -0.15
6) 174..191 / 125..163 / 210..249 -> -0.07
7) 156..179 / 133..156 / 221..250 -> -0.23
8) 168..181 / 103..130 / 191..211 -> -0.03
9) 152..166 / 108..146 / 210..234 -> -0.15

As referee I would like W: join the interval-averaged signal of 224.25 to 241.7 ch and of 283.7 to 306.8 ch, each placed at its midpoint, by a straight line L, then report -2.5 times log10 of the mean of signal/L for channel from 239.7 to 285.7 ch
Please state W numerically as 0.08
